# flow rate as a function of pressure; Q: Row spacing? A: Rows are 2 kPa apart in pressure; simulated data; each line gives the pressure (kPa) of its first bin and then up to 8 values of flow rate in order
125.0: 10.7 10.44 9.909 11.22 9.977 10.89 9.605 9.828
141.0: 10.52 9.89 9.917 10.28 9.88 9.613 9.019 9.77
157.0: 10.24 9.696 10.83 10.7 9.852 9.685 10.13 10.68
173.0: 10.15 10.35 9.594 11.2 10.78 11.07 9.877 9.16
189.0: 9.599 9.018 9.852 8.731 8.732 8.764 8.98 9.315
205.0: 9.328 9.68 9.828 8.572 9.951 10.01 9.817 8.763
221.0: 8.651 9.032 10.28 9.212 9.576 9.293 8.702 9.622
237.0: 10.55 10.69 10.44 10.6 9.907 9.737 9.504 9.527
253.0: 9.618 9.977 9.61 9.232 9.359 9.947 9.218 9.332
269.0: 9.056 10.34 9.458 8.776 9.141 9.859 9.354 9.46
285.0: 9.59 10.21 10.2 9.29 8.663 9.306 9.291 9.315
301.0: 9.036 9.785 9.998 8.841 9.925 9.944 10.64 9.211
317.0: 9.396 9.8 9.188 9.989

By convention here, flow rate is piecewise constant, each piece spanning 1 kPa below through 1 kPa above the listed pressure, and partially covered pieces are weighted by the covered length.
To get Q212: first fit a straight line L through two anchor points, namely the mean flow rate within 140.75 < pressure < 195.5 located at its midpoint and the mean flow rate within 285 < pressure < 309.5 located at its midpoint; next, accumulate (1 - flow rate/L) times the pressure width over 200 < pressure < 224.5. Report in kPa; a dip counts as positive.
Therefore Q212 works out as 1.2 kPa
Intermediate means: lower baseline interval 10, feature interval 9.35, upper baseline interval 9.48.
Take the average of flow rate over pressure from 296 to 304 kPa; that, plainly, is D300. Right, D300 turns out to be 9.36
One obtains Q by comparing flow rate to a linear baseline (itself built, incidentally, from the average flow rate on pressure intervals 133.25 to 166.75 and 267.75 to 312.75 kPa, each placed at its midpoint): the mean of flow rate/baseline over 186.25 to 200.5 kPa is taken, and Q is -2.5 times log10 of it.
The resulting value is 0.09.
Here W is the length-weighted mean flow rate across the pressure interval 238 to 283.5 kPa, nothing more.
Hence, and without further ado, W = 9.66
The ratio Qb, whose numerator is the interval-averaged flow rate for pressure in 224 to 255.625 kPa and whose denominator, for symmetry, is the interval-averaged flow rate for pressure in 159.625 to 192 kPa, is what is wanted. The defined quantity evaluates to 1.0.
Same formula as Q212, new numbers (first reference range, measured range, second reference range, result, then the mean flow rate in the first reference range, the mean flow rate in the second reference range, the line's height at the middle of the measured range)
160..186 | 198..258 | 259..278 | 1.34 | 10.4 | 9.39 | 9.81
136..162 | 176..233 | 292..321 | 1.57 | 9.93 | 9.5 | 9.78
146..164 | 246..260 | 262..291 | 0.06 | 10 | 9.56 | 9.64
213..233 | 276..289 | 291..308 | -0.48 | 9.4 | 9.28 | 9.31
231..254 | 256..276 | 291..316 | 0.60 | 9.87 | 9.49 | 9.72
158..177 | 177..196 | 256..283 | 0.29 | 10.2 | 9.44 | 10.1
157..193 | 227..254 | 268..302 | -0.25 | 10.1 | 9.43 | 9.72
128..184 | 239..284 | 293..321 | 0.43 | 10.2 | 9.53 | 9.73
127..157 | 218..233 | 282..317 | 0.87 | 10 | 9.57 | 9.79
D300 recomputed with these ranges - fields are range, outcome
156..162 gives 10.3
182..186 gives 10.5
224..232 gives 9.59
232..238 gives 9.62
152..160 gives 9.68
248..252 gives 9.52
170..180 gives 10.4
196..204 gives 8.95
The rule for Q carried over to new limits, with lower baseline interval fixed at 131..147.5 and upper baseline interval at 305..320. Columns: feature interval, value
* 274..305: 0.04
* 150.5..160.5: 0.04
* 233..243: -0.03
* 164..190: -0.01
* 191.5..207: 0.10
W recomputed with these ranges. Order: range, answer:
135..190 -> 10.1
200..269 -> 9.58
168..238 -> 9.62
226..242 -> 9.76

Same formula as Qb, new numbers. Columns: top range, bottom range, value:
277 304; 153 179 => 0.93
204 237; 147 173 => 0.94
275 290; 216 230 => 1.03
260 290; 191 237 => 1.02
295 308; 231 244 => 0.93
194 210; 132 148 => 0.91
